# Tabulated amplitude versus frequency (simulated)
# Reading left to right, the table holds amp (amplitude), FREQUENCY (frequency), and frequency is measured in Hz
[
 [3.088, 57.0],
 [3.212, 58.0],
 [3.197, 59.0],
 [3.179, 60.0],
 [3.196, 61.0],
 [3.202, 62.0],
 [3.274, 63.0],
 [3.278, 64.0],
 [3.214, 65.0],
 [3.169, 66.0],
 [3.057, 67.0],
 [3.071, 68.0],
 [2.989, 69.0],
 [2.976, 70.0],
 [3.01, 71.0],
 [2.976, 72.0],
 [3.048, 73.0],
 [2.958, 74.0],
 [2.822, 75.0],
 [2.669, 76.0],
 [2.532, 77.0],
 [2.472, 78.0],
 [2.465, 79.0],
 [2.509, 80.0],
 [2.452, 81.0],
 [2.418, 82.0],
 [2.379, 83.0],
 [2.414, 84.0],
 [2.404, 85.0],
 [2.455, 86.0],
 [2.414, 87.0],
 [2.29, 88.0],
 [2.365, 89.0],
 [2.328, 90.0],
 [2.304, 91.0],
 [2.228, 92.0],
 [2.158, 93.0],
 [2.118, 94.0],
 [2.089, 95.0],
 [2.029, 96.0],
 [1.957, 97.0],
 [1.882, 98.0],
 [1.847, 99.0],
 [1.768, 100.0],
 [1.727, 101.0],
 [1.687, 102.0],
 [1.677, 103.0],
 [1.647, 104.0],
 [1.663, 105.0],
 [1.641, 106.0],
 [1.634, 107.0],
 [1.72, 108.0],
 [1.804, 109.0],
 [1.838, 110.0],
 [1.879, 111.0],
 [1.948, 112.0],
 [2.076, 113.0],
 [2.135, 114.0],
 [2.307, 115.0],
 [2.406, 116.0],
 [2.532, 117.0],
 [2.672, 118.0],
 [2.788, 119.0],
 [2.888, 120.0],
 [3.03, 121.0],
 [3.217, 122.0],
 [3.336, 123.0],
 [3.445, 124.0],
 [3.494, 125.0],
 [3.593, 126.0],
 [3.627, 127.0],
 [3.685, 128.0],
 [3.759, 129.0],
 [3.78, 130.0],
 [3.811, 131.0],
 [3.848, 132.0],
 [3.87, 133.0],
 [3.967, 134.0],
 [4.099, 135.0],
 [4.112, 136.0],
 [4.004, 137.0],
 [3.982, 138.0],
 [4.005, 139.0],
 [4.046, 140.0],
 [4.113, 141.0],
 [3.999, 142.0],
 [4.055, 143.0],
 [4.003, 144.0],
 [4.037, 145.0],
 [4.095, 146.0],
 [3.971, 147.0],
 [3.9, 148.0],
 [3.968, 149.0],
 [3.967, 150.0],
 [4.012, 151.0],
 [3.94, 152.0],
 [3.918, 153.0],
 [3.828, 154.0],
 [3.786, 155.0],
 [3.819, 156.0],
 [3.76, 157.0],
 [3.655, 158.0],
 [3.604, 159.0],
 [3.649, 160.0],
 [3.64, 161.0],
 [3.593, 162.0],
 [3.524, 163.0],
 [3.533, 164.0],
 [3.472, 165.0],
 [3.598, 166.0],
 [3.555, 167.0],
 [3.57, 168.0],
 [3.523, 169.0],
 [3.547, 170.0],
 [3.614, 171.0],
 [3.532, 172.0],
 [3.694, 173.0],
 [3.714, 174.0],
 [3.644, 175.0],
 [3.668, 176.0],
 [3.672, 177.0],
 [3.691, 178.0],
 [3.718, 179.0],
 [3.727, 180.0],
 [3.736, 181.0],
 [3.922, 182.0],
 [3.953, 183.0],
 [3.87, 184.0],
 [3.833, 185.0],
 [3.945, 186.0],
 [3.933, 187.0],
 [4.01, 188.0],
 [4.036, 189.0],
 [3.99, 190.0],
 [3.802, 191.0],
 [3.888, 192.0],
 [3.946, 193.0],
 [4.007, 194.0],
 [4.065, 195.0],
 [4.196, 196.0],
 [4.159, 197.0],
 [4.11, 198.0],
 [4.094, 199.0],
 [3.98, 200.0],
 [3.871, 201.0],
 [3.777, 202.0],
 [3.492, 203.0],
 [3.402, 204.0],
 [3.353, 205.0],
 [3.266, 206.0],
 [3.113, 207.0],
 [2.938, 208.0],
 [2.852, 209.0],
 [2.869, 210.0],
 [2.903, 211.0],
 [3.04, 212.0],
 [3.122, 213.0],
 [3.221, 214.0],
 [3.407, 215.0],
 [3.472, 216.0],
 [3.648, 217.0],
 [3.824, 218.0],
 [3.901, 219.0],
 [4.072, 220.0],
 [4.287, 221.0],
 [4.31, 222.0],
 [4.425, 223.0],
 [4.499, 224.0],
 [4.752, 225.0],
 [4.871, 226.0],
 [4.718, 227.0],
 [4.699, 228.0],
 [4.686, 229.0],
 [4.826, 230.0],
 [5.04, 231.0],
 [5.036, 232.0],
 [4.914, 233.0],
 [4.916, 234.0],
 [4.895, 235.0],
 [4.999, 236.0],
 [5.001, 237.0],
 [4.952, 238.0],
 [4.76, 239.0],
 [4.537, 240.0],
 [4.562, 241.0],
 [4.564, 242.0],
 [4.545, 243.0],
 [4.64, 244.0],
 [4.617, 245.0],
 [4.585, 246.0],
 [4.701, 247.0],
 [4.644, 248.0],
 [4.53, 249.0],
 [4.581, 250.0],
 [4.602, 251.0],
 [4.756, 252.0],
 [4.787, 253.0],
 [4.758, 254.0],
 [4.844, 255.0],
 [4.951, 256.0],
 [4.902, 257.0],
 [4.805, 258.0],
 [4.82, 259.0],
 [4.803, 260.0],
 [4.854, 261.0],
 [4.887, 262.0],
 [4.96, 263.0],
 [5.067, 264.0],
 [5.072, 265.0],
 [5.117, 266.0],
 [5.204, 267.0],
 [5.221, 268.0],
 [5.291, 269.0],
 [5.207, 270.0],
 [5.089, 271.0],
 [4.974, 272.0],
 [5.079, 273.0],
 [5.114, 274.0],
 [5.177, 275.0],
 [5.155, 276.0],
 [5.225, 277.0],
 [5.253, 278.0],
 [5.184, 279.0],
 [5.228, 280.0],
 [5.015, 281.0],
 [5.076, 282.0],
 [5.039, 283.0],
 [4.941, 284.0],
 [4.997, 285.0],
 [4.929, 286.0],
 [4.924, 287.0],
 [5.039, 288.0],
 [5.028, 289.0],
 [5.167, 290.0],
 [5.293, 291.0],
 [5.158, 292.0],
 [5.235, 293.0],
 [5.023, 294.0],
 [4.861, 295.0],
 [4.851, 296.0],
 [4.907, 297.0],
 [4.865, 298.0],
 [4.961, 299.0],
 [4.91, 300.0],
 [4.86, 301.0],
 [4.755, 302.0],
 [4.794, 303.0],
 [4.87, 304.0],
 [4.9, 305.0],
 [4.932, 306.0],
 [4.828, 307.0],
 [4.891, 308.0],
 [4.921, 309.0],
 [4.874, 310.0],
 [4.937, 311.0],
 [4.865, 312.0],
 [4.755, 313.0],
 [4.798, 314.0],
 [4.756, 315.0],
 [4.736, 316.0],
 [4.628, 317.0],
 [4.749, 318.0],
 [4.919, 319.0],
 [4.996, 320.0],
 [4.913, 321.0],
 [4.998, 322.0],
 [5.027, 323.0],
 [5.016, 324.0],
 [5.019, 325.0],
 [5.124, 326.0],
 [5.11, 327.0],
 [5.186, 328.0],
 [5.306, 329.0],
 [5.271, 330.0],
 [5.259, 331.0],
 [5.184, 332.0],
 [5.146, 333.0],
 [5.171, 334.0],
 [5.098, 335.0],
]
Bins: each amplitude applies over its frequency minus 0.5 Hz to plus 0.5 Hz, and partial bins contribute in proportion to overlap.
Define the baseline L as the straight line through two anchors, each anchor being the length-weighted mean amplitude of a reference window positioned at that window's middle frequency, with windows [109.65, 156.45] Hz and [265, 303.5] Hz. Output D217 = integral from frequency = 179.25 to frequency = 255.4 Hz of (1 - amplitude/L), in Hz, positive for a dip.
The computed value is 3.8 Hz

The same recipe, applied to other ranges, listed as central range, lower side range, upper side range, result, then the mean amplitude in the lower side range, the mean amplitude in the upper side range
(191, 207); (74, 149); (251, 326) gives 0.2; 2.81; 4.97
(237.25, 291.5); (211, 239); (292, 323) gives -3.9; 4.33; 4.88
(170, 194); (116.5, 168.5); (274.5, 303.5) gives 1.5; 3.7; 5.03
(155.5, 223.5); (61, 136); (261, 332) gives 0.6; 2.65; 5.01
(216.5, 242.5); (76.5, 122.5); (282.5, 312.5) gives -3.8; 2.2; 4.95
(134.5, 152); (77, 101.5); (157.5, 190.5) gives -4.7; 2.23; 3.71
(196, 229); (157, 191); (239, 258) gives 3.4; 3.71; 4.68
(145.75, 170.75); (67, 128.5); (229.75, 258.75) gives -2.5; 2.45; 4.77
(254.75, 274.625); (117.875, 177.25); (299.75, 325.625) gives -2.1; 3.71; 4.87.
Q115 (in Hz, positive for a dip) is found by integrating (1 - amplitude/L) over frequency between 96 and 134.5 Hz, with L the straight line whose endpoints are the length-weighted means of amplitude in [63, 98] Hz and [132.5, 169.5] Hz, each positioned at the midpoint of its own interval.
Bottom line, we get 7.9 Hz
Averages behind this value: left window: 2.59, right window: 3.84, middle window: 2.59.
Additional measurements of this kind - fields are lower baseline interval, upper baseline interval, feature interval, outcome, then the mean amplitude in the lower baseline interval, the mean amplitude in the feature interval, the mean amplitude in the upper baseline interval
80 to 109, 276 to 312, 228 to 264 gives -4.2 Hz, 2.06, 4.78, 4.99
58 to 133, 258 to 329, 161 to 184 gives -0.7 Hz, 2.62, 3.65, 4.99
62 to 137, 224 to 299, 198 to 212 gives 2.5 Hz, 2.66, 3.39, 4.92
